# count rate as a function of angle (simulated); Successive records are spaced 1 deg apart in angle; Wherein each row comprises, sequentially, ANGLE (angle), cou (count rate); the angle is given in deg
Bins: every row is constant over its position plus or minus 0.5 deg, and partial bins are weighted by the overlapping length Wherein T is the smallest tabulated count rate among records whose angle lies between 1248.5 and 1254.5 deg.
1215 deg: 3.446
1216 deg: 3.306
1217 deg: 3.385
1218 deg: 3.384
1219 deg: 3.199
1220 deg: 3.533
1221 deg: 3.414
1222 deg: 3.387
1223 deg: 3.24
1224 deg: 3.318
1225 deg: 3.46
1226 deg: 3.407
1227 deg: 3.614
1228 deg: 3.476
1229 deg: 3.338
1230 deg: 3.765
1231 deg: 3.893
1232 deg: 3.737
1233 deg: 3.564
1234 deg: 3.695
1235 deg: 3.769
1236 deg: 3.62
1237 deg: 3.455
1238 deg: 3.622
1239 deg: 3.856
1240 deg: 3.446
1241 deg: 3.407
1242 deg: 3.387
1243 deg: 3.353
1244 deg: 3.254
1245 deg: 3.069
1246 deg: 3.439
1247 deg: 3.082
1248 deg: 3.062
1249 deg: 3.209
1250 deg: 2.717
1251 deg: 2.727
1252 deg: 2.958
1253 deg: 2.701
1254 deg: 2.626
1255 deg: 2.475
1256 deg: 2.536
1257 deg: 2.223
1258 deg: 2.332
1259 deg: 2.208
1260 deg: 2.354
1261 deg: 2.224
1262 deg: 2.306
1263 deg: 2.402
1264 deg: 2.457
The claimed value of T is 2.626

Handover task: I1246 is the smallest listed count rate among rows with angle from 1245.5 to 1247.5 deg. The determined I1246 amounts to 3.082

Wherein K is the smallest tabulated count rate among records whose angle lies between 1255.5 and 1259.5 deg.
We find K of 2.208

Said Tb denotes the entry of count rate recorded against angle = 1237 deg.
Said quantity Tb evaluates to 3.455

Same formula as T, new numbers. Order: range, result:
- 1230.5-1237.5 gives 3.455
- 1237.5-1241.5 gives 3.407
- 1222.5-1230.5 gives 3.24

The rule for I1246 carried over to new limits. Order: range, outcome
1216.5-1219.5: 3.199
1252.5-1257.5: 2.223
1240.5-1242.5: 3.387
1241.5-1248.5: 3.062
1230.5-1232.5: 3.737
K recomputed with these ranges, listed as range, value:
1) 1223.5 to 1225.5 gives 3.318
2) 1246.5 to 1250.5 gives 2.717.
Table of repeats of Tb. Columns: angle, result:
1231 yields 3.893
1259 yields 2.208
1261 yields 2.224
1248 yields 3.062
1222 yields 3.387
